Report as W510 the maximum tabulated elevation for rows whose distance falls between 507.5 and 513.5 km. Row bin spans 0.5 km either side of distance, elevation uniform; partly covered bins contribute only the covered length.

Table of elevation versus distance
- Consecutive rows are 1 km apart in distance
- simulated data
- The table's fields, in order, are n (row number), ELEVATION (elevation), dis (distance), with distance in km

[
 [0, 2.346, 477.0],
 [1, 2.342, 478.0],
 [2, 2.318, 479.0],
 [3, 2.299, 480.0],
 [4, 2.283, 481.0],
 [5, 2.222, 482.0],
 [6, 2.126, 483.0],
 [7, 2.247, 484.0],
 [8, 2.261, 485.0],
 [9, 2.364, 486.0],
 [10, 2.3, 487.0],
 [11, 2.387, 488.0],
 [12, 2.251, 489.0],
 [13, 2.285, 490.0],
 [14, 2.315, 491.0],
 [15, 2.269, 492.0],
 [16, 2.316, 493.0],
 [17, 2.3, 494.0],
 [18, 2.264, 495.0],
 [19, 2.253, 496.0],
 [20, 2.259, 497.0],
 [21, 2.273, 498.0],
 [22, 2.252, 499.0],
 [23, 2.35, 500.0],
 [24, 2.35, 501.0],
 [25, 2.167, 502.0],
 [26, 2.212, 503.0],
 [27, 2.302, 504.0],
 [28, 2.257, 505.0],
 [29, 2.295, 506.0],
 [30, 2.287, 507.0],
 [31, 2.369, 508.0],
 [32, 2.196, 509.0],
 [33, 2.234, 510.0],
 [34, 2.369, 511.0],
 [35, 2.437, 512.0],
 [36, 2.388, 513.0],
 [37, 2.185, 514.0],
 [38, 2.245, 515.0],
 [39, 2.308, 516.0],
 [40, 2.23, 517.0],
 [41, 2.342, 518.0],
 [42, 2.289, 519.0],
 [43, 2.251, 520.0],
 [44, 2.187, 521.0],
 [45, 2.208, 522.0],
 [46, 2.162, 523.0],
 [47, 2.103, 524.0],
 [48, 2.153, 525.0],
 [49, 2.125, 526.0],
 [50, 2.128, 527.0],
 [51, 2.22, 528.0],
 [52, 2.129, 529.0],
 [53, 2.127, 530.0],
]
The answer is 2.437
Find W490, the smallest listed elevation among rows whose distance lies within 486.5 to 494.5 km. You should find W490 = 2.251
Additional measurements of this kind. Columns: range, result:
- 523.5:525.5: 2.103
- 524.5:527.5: 2.125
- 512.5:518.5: 2.185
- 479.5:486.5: 2.126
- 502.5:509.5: 2.196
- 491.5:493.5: 2.269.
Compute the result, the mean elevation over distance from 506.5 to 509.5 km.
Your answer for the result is 2.28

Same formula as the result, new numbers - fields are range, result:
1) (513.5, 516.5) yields 2.25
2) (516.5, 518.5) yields 2.29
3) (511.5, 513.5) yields 2.41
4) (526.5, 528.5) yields 2.17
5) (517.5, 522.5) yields 2.26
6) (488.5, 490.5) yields 2.27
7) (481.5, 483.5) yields 2.17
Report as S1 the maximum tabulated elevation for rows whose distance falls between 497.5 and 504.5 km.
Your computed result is 2.35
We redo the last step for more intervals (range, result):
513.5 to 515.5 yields 2.245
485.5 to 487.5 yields 2.364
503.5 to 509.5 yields 2.369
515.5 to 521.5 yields 2.342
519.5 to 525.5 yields 2.251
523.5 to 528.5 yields 2.22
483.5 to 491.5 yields 2.387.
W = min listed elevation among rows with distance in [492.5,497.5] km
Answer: 2.253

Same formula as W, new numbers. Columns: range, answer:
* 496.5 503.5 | 2.167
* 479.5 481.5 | 2.283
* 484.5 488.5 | 2.261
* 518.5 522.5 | 2.187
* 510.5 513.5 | 2.369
